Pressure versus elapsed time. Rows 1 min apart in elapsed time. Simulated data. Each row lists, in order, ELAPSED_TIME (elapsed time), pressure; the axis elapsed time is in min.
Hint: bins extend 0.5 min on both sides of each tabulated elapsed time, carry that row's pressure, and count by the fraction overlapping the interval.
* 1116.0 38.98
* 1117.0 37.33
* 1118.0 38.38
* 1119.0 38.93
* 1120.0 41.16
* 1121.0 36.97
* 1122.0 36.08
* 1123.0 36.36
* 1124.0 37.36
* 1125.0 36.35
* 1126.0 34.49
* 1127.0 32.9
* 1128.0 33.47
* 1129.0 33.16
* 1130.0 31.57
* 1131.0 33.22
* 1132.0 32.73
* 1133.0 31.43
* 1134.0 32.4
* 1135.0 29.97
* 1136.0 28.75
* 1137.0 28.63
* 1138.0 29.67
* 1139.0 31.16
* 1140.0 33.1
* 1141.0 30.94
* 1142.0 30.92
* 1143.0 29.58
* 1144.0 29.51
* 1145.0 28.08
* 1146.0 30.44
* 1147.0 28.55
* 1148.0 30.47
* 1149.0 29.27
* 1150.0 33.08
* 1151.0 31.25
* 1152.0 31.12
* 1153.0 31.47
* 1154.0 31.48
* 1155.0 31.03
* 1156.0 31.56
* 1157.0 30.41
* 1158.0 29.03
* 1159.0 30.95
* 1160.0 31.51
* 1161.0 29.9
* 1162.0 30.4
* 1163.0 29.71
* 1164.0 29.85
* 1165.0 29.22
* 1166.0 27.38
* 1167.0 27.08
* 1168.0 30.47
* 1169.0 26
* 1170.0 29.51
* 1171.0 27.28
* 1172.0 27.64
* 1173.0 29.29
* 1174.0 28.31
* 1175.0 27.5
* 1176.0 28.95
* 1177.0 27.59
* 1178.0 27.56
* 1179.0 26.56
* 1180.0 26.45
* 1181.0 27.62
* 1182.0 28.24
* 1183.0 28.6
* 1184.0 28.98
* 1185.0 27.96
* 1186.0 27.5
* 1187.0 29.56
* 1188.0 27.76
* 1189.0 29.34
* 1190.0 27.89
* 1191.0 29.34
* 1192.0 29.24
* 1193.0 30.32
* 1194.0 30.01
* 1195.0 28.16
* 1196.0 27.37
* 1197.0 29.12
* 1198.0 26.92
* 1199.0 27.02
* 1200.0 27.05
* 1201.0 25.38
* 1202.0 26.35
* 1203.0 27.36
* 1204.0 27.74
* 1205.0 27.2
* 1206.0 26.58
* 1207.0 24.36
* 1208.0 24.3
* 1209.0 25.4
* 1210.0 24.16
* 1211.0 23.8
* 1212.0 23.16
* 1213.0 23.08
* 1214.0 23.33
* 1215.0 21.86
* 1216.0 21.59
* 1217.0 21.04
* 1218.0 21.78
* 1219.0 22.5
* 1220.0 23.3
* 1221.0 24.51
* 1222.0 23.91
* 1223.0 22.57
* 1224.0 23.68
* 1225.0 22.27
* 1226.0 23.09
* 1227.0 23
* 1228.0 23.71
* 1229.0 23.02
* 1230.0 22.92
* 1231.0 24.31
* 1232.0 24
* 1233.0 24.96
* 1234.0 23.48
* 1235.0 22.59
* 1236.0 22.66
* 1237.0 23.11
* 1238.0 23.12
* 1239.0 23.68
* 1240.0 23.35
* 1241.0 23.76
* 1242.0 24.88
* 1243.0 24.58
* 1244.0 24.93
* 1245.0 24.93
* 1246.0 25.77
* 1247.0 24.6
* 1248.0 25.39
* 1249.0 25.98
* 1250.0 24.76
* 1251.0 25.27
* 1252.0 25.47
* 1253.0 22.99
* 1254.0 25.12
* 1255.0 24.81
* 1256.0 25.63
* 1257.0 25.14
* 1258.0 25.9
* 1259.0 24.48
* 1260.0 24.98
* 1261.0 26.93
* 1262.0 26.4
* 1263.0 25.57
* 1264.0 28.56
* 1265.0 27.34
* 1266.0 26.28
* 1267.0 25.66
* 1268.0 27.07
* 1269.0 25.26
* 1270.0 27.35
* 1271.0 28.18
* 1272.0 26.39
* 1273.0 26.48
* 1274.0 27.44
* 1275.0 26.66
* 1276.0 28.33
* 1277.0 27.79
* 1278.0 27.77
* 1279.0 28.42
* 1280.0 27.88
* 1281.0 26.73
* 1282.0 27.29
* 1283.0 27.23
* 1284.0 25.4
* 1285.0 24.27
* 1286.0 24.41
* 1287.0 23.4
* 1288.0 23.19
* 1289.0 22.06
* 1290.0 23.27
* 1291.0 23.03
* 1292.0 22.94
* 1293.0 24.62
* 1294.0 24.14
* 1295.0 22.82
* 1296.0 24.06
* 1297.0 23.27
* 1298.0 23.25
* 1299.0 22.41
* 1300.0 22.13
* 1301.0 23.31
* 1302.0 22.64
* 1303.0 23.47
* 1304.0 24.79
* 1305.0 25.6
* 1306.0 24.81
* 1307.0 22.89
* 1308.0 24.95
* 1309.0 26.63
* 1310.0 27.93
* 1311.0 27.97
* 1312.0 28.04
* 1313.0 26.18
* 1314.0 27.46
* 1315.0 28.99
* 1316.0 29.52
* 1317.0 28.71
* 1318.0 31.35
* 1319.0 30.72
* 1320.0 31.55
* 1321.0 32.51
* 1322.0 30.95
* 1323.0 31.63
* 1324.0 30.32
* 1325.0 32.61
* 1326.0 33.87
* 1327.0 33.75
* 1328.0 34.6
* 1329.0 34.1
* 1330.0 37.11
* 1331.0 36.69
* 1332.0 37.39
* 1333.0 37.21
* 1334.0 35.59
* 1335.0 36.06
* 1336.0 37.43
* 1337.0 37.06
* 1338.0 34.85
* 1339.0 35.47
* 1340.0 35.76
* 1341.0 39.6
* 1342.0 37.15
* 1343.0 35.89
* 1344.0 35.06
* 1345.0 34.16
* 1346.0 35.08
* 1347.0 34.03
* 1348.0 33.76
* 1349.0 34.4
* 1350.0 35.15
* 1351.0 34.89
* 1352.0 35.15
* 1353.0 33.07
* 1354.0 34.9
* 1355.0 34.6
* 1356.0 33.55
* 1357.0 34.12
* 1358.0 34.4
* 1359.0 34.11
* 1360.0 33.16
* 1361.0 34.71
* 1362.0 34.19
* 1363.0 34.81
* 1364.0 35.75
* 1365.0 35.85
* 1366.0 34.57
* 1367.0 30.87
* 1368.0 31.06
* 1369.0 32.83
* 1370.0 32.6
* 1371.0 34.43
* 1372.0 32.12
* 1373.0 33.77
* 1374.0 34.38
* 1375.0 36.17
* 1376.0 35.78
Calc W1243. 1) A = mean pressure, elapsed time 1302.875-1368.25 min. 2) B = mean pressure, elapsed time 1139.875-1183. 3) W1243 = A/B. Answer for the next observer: 1.1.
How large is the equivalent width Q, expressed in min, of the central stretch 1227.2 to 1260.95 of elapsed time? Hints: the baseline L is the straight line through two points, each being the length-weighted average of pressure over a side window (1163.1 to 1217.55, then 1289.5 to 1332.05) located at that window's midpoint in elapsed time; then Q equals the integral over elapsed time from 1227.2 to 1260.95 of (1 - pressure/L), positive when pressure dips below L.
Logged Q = 3.7 min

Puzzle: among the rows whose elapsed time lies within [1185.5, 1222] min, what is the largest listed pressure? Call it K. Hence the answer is 30.32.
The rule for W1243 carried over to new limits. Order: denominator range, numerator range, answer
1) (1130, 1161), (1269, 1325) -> 0.86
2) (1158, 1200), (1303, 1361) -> 1.14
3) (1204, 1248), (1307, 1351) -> 1.39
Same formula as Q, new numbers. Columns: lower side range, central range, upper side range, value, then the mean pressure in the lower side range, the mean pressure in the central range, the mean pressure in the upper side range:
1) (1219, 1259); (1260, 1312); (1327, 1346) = 7.5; 24.1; 25.4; 36.1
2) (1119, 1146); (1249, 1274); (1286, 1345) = 3.6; 32.8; 25.9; 29.4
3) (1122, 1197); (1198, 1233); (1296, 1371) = 7.4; 30.1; 24.2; 31.8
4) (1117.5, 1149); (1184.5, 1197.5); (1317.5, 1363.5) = 1.8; 32.7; 28.7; 34.5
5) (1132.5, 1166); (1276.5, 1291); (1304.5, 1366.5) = 3.0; 30.4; 25.6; 33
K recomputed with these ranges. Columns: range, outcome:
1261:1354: 39.6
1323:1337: 37.43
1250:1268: 28.56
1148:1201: 33.08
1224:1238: 24.96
